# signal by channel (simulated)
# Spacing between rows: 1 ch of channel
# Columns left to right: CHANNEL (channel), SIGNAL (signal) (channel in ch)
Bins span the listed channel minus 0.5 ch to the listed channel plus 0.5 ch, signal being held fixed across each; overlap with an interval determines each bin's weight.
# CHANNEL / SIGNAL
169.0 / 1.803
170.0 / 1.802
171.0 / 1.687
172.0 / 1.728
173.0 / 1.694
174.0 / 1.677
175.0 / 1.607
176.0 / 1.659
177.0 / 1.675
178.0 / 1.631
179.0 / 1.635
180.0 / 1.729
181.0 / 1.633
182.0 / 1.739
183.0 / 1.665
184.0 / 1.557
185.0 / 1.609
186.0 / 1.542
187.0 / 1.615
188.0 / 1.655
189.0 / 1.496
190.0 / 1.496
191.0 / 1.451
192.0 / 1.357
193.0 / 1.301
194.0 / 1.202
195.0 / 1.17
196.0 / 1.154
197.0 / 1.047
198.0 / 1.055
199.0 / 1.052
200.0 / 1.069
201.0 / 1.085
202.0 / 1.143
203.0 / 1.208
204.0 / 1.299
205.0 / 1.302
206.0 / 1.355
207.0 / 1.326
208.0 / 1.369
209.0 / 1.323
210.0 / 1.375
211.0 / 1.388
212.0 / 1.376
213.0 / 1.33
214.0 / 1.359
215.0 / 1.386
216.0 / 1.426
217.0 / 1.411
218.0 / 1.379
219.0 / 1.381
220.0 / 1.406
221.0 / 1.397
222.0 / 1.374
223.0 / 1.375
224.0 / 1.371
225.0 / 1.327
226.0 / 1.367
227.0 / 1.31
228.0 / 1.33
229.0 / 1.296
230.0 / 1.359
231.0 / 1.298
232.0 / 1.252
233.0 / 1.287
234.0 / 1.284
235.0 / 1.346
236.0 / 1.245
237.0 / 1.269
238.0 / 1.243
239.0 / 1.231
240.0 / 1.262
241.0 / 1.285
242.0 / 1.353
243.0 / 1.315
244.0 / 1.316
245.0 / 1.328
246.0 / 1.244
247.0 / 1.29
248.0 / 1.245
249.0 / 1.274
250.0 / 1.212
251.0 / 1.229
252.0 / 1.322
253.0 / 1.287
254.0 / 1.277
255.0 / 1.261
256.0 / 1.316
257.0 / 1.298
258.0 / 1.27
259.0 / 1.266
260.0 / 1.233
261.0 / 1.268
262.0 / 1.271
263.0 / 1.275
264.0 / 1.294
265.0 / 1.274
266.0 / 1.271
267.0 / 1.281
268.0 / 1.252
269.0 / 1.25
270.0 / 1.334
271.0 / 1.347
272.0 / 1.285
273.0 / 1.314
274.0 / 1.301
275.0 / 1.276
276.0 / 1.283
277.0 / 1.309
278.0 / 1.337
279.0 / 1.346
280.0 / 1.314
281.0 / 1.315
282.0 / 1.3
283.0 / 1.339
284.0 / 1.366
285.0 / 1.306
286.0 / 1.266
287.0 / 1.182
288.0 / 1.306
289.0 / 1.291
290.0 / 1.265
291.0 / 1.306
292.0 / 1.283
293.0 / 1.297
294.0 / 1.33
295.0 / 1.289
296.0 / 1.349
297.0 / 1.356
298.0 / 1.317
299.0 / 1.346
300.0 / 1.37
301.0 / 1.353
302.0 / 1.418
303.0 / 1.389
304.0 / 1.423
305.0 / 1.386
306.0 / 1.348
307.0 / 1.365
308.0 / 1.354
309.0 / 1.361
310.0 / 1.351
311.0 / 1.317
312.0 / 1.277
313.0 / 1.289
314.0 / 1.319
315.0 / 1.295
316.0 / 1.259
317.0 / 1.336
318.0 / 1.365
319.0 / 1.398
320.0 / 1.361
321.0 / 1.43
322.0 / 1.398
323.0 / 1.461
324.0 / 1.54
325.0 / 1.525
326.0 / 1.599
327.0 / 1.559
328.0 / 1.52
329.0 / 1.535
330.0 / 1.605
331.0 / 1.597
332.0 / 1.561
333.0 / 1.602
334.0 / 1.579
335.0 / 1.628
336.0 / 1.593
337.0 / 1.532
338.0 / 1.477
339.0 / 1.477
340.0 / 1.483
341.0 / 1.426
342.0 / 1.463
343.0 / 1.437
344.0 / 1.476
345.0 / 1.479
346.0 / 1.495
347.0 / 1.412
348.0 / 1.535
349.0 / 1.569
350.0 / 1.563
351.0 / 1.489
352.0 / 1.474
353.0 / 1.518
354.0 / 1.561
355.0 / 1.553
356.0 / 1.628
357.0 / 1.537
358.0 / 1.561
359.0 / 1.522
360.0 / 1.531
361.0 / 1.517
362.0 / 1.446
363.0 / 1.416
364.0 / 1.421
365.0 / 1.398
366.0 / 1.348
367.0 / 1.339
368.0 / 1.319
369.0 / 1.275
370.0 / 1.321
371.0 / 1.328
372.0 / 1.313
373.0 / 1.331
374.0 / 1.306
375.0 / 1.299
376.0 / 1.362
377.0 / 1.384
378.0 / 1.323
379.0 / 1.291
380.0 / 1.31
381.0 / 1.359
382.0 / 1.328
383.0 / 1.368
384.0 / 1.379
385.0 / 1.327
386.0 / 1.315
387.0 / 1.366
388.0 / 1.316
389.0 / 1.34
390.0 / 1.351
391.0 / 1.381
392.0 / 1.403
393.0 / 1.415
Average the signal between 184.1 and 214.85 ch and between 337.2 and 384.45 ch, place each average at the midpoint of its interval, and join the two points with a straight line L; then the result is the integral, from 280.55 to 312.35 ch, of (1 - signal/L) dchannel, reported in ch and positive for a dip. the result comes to 1.3 ch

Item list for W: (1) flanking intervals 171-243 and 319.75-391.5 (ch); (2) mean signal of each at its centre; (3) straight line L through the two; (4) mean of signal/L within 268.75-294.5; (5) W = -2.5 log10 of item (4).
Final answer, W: 0.09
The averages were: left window 1.39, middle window 1.3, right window 1.45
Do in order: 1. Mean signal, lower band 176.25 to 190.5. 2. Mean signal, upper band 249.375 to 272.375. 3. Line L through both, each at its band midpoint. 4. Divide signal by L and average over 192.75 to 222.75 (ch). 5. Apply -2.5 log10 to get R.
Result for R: 0.18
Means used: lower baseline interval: 1.62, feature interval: 1.28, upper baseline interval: 1.28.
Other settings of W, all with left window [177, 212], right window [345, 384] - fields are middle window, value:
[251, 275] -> 0.10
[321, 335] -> -0.09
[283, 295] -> 0.09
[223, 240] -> 0.07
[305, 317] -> 0.07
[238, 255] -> 0.10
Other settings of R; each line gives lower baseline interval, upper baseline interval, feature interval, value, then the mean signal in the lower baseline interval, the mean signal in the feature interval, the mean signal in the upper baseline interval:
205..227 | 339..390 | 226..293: 0.08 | 1.37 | 1.29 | 1.42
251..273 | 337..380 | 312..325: 0.00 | 1.28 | 1.37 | 1.44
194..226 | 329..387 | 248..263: 0.06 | 1.29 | 1.27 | 1.45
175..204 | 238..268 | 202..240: 0.01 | 1.42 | 1.33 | 1.28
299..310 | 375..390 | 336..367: -0.10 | 1.37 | 1.49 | 1.34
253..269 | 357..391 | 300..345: -0.09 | 1.27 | 1.44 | 1.37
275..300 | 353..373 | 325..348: -0.10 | 1.31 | 1.52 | 1.44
